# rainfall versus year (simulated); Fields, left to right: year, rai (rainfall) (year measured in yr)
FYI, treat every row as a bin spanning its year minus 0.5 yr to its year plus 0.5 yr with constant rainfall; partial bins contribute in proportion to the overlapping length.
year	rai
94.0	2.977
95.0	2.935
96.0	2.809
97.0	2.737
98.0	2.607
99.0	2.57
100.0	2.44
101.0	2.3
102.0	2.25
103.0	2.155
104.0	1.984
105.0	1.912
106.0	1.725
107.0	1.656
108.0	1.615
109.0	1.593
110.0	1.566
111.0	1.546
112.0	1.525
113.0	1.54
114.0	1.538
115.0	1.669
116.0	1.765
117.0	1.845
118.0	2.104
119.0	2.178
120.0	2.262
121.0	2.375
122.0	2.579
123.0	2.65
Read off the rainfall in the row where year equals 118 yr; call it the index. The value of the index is 2.104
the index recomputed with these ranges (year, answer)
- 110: 1.566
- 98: 2.607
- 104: 1.984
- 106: 1.725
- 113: 1.54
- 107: 1.656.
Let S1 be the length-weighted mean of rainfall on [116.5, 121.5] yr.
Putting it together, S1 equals 2.15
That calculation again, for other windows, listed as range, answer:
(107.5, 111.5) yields 1.58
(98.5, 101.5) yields 2.44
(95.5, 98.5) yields 2.72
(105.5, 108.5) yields 1.67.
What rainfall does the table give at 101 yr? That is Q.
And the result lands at 2.3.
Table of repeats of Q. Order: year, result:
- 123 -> 2.65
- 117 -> 1.845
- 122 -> 2.579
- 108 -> 1.615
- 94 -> 2.977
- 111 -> 1.546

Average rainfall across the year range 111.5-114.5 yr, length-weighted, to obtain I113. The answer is 1.53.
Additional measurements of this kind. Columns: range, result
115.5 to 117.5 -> 1.8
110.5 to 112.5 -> 1.54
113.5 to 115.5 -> 1.6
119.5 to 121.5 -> 2.32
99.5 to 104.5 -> 2.23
